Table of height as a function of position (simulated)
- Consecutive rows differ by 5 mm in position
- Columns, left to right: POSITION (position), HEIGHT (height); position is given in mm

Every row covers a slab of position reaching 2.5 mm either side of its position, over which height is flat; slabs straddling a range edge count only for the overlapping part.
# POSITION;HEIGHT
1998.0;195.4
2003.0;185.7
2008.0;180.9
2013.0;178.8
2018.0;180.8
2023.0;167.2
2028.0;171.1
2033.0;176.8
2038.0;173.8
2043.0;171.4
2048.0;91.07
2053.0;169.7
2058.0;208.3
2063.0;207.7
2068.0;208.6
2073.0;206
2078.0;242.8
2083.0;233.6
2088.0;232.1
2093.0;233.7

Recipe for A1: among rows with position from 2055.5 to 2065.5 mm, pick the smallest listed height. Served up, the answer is 207.7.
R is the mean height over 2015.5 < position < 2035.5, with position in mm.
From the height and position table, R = 174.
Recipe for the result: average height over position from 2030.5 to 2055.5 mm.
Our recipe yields 157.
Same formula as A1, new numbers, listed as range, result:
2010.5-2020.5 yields 178.8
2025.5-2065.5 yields 91.07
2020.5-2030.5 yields 167.2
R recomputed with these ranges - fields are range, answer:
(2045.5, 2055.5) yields 130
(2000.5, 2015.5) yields 182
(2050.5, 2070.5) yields 199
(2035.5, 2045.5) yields 173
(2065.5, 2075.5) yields 207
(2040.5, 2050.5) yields 131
